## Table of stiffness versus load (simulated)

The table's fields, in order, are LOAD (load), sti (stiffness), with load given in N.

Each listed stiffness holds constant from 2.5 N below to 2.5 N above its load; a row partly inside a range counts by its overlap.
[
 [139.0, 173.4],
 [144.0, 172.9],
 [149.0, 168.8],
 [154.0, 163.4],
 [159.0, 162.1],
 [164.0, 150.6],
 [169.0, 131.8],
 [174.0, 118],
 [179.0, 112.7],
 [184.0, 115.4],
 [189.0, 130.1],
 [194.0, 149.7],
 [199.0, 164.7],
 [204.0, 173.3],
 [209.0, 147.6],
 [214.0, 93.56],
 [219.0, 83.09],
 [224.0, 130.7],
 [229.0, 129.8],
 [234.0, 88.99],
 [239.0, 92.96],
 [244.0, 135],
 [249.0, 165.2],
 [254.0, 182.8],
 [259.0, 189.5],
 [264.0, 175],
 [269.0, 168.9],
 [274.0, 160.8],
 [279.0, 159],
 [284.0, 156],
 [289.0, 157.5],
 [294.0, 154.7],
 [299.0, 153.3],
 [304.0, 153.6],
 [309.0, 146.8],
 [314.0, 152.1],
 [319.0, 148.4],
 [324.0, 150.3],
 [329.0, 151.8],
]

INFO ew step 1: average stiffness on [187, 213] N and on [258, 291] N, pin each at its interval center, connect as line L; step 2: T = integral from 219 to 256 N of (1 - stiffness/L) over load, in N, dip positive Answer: 7.04 N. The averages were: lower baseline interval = 150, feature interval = 128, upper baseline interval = 166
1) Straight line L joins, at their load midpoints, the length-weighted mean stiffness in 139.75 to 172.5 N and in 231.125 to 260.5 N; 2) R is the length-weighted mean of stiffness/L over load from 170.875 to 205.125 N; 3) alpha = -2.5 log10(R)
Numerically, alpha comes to 0.12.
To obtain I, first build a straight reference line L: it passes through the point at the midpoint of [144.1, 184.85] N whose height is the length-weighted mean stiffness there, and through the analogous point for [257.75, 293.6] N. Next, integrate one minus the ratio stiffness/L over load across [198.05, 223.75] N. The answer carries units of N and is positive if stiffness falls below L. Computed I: 3.7 N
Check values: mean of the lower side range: 143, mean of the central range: 130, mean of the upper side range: 165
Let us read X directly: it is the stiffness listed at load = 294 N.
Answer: 154.7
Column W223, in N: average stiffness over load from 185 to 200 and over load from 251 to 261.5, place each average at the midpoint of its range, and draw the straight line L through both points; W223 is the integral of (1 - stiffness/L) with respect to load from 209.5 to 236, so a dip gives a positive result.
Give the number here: 8.8 N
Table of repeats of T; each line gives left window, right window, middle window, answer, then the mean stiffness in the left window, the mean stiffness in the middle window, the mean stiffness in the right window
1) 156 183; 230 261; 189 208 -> -2.8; 134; 157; 141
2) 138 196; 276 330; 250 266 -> -3.3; 145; 181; 153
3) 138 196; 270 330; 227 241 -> 4.3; 145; 103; 154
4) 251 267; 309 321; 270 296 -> 1.5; 181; 158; 150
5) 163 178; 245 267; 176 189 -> 1.8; 130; 117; 175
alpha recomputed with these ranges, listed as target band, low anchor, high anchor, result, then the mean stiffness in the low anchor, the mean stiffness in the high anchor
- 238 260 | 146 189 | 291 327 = -0.06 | 140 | 151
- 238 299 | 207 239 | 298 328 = -0.22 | 110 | 151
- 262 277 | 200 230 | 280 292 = -0.12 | 128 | 157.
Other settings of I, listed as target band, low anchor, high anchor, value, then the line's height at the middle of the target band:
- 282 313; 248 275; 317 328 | 1.3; 160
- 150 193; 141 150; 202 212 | 7.3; 165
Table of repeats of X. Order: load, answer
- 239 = 92.96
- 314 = 152.1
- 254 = 182.8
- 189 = 130.1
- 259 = 189.5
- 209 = 147.6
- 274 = 160.8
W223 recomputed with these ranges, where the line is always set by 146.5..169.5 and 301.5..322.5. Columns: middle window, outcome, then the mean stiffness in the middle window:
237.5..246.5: 2.18 N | 116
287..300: -0.36 N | 155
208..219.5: 3.53 N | 107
